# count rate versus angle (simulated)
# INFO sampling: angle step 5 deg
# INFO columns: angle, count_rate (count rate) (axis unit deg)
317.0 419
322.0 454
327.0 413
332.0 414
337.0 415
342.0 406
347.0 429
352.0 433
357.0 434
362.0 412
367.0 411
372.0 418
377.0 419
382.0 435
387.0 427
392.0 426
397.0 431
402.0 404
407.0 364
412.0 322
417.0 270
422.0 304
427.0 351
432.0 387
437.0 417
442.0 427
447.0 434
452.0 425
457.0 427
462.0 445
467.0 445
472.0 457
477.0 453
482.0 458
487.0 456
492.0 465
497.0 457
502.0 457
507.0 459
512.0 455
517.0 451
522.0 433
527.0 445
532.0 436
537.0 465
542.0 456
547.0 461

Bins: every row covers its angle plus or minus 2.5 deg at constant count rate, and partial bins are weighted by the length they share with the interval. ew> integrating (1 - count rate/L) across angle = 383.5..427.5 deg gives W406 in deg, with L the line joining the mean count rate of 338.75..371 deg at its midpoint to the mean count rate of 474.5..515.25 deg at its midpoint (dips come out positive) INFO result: 6.6 deg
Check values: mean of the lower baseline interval 421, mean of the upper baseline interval 457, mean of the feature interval 369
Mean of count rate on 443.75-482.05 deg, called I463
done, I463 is 442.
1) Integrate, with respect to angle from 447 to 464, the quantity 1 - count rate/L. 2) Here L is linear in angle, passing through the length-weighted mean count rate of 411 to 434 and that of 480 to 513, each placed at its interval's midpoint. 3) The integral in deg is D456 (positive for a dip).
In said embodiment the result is -2.1 deg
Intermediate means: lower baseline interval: 326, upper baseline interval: 458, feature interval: 432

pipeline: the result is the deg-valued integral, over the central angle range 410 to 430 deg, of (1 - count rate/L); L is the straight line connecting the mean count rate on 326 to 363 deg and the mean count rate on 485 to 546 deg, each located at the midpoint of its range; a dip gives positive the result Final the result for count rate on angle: 5.58 deg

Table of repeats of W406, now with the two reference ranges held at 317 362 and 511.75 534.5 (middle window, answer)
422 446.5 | 2.5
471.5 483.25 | -0.5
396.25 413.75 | 2.1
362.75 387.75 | 0.4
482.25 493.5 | -0.5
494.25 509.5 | -0.6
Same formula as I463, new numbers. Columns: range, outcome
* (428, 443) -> 403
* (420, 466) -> 404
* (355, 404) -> 422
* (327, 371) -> 419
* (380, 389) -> 431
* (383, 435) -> 371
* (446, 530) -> 449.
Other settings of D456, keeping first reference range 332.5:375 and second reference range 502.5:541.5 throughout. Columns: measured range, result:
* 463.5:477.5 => -0.3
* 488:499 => -0.4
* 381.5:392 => -0.1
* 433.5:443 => 0.4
